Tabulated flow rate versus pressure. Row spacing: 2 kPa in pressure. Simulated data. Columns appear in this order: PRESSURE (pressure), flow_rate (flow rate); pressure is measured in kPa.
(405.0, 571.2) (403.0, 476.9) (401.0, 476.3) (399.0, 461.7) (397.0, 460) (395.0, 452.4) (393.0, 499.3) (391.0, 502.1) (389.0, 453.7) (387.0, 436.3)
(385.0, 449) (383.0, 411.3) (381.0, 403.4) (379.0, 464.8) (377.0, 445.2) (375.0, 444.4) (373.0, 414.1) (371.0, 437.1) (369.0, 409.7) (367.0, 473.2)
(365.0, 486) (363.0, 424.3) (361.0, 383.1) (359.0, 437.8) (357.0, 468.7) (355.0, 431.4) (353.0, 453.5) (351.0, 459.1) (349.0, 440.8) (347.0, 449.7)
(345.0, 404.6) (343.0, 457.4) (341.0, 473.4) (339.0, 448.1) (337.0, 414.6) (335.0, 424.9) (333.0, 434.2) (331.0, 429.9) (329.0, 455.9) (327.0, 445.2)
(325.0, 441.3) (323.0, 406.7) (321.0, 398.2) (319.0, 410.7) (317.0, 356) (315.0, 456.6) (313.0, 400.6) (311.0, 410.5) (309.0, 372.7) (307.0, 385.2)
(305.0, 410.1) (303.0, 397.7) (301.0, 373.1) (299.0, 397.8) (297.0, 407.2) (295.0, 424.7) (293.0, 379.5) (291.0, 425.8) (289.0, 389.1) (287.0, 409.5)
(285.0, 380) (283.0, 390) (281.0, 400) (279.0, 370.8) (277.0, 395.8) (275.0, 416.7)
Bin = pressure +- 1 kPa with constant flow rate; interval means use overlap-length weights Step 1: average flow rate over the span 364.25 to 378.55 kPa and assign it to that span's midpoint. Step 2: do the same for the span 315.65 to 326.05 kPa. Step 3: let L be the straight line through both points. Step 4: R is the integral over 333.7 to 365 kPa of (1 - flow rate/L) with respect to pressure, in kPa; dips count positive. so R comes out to -0.9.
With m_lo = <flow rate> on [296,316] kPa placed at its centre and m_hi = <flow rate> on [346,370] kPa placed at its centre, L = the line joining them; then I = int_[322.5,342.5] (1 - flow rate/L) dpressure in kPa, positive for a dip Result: -0.8 kPa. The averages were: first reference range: 401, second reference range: 443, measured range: 439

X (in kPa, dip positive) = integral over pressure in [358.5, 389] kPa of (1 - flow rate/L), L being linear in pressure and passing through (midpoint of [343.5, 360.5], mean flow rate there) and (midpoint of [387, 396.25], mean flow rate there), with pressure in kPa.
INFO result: 1.5 kPa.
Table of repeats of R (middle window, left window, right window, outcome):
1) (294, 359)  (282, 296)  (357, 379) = -0.8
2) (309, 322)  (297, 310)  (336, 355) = 0.1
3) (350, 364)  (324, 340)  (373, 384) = -0.1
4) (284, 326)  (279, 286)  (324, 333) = 1.2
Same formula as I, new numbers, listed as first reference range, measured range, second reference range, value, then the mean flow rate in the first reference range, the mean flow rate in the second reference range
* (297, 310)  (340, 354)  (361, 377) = -0.87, 391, 438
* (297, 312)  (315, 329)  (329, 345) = 0.06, 393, 439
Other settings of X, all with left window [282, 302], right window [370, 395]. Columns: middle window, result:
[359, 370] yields 0.0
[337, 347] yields -0.4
